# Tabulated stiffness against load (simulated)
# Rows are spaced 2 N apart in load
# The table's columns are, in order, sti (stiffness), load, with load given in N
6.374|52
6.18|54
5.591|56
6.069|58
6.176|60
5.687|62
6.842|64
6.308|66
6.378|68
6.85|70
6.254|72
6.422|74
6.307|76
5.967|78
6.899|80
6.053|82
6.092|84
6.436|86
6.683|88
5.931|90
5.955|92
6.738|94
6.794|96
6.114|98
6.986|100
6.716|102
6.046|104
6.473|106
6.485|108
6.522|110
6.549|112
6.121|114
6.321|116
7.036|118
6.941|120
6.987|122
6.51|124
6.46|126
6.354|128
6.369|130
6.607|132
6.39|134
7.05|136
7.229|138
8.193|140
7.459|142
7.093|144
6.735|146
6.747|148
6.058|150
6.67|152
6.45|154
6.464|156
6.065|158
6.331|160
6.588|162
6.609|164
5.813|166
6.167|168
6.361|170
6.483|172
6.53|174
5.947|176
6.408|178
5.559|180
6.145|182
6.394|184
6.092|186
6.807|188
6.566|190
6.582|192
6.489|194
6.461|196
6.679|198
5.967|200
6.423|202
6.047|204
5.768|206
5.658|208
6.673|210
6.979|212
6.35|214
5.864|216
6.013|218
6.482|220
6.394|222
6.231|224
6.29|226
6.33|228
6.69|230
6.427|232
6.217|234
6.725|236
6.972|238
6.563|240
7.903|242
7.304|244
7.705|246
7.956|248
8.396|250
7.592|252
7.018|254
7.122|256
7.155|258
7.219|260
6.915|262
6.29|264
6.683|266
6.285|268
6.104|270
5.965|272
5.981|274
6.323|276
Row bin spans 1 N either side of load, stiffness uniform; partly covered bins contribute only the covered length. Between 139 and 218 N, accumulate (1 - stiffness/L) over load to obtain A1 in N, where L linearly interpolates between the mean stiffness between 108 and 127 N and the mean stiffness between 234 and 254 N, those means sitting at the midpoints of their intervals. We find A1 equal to 6.2 N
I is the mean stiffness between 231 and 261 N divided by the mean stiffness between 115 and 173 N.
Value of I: 1.1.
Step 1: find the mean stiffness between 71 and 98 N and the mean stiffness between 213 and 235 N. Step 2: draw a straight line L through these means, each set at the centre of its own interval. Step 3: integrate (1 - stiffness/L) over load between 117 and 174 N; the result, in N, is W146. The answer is -2.9 N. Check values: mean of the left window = 6.34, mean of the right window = 6.3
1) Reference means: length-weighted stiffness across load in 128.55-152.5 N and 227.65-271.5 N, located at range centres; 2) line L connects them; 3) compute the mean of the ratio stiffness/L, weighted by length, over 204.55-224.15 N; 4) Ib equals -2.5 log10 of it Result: 0.12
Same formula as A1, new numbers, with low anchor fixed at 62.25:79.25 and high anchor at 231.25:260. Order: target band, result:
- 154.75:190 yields 3.0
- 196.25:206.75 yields 1.2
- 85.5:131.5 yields 0.5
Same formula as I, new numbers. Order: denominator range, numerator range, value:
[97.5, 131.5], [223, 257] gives 1.07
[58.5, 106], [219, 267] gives 1.09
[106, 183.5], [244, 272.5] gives 1.08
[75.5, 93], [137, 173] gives 1.06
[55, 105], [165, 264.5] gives 1.04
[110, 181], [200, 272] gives 1.02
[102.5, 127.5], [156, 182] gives 0.96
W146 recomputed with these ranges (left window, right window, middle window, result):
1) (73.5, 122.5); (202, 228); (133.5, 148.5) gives -1.8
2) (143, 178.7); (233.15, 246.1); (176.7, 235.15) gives 3.9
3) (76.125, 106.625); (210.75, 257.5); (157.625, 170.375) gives 0.7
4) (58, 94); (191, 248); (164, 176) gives 0.3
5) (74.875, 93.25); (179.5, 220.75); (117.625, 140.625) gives -2.0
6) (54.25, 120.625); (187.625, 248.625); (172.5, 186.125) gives 0.7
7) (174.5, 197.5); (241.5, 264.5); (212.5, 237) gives 2.1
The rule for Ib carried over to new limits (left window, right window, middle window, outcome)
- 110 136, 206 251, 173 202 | 0.05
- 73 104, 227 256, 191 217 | 0.11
